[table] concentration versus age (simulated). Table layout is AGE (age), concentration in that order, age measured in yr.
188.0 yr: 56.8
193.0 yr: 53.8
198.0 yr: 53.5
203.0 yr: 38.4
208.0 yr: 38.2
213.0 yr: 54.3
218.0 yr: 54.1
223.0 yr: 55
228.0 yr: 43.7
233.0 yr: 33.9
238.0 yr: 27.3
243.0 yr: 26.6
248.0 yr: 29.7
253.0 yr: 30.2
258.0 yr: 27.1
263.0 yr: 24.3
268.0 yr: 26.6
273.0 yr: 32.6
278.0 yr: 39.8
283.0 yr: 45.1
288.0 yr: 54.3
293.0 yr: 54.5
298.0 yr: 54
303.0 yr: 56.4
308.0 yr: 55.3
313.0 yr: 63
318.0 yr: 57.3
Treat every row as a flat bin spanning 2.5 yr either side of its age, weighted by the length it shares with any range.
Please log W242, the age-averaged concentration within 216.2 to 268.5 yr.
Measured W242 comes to 34.4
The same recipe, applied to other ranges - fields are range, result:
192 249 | 42.4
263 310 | 45.2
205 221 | 48.7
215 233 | 48.7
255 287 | 33.6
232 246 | 28.8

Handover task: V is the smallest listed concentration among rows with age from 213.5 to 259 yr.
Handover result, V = 26.6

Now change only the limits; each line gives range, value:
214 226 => 54.1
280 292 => 45.1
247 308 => 24.3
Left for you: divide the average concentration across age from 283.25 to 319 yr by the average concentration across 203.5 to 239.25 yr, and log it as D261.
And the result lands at 1.26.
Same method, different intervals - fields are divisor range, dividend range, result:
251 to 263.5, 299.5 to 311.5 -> 2.04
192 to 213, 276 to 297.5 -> 1.06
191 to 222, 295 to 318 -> 1.17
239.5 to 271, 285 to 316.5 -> 2.04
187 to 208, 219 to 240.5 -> 0.84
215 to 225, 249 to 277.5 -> 0.53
